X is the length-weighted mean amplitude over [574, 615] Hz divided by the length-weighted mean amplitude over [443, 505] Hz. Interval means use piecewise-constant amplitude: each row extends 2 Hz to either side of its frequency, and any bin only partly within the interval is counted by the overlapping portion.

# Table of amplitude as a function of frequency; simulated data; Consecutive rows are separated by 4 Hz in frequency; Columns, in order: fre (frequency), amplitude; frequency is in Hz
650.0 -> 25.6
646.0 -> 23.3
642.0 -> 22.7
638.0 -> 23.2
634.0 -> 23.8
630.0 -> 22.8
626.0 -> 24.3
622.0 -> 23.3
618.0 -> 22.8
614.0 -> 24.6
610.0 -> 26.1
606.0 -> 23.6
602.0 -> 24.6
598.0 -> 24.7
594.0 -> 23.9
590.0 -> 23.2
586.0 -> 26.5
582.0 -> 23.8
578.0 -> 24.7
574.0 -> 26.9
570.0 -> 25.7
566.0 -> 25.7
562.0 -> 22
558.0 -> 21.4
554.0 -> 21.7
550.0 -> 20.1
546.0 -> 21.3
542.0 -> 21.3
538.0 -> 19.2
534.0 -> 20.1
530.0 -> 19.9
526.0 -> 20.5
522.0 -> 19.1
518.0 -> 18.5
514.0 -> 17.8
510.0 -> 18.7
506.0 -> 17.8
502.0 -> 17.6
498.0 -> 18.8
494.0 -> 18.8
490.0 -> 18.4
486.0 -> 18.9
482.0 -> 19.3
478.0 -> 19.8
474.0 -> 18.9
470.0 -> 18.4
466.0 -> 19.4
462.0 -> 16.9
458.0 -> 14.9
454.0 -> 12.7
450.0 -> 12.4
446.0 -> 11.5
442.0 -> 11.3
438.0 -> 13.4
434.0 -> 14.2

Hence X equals 1.4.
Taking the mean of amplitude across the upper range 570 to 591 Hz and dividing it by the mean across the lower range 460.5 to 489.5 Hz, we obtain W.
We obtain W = 1.3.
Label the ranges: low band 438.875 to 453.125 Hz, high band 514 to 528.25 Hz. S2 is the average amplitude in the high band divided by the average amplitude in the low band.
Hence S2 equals 1.60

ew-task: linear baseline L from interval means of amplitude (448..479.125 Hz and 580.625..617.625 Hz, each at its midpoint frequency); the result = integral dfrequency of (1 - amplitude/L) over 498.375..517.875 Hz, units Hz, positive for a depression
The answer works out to 1.1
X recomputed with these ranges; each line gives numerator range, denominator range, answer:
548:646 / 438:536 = 1.37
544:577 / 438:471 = 1.60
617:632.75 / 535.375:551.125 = 1.14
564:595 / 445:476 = 1.59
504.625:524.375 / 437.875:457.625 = 1.49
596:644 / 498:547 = 1.24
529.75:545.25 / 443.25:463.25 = 1.50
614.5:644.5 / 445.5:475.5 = 1.48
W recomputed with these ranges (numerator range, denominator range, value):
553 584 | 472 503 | 1.28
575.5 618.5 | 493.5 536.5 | 1.30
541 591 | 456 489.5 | 1.28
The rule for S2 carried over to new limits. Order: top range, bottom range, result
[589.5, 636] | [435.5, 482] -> 1.54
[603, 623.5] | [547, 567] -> 1.10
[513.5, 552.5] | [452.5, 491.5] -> 1.12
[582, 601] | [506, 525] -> 1.32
